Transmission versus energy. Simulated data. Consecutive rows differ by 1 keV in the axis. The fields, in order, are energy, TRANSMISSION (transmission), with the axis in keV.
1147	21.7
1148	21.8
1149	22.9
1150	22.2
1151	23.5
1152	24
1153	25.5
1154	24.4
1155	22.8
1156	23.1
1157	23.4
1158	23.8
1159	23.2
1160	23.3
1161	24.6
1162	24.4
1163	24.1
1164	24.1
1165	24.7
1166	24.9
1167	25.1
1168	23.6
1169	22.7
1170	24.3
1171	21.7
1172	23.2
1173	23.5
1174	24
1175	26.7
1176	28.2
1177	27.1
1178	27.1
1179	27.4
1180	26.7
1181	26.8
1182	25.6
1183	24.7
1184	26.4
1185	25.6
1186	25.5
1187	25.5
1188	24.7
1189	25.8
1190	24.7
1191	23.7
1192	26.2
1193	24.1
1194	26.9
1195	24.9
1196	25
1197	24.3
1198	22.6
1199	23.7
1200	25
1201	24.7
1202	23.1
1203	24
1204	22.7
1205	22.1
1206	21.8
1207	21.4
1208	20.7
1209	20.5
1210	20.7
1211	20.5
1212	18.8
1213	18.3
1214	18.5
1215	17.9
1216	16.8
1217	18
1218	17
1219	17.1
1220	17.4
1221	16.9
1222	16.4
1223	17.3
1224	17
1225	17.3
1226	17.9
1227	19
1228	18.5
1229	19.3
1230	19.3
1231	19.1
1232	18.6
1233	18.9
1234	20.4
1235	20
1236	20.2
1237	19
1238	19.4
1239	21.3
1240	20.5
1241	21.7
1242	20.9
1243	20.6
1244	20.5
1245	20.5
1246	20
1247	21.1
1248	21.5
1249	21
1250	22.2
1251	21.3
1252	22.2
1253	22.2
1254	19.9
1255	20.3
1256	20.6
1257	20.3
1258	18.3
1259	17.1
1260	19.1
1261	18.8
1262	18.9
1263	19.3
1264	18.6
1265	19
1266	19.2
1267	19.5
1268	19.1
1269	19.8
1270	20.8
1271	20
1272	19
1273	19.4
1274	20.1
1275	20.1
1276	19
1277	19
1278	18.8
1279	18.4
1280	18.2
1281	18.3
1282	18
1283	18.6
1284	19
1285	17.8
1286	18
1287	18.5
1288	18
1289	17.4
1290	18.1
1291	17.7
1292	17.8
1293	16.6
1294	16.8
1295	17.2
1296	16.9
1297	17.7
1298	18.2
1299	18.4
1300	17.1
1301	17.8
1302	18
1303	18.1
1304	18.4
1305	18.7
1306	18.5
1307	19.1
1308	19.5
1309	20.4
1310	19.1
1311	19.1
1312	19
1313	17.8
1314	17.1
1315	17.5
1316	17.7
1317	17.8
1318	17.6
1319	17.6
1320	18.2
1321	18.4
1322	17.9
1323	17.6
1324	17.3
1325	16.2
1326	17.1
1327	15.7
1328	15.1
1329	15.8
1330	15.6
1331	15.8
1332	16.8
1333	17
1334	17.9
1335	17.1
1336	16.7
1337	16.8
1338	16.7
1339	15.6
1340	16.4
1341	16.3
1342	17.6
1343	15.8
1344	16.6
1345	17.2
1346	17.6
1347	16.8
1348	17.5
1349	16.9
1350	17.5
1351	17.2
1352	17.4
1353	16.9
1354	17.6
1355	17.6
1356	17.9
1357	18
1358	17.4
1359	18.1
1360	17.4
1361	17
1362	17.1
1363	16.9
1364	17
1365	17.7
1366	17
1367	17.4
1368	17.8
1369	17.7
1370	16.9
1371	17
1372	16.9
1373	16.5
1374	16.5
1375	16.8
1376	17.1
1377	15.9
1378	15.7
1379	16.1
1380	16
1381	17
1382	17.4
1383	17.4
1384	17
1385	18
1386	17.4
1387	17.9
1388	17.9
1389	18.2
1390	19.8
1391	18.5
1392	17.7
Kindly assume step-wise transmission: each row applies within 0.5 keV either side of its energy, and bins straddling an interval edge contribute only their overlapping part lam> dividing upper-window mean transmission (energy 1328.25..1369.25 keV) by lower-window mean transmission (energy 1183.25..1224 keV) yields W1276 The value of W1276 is 0.8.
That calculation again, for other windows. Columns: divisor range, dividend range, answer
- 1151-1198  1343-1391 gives 0.70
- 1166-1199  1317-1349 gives 0.67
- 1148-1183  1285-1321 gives 0.74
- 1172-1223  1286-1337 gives 0.77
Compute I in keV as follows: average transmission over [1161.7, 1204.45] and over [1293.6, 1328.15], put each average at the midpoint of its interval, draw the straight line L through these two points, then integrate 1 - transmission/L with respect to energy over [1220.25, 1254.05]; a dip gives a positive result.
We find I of 3.3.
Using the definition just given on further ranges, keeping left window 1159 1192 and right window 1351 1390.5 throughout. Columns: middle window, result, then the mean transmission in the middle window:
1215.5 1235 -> 4.20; 18.1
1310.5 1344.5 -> 3.49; 17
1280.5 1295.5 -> 1.97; 17.9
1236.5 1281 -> 3.70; 19.9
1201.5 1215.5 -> 1.73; 20.8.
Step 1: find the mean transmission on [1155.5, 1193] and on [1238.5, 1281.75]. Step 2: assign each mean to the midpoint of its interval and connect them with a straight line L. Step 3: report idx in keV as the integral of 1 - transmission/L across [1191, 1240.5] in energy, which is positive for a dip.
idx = 4.5 keV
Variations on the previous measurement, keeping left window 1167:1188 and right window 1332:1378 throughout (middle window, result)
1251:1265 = 1.2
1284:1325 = 2.9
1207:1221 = 2.9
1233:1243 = 1.0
